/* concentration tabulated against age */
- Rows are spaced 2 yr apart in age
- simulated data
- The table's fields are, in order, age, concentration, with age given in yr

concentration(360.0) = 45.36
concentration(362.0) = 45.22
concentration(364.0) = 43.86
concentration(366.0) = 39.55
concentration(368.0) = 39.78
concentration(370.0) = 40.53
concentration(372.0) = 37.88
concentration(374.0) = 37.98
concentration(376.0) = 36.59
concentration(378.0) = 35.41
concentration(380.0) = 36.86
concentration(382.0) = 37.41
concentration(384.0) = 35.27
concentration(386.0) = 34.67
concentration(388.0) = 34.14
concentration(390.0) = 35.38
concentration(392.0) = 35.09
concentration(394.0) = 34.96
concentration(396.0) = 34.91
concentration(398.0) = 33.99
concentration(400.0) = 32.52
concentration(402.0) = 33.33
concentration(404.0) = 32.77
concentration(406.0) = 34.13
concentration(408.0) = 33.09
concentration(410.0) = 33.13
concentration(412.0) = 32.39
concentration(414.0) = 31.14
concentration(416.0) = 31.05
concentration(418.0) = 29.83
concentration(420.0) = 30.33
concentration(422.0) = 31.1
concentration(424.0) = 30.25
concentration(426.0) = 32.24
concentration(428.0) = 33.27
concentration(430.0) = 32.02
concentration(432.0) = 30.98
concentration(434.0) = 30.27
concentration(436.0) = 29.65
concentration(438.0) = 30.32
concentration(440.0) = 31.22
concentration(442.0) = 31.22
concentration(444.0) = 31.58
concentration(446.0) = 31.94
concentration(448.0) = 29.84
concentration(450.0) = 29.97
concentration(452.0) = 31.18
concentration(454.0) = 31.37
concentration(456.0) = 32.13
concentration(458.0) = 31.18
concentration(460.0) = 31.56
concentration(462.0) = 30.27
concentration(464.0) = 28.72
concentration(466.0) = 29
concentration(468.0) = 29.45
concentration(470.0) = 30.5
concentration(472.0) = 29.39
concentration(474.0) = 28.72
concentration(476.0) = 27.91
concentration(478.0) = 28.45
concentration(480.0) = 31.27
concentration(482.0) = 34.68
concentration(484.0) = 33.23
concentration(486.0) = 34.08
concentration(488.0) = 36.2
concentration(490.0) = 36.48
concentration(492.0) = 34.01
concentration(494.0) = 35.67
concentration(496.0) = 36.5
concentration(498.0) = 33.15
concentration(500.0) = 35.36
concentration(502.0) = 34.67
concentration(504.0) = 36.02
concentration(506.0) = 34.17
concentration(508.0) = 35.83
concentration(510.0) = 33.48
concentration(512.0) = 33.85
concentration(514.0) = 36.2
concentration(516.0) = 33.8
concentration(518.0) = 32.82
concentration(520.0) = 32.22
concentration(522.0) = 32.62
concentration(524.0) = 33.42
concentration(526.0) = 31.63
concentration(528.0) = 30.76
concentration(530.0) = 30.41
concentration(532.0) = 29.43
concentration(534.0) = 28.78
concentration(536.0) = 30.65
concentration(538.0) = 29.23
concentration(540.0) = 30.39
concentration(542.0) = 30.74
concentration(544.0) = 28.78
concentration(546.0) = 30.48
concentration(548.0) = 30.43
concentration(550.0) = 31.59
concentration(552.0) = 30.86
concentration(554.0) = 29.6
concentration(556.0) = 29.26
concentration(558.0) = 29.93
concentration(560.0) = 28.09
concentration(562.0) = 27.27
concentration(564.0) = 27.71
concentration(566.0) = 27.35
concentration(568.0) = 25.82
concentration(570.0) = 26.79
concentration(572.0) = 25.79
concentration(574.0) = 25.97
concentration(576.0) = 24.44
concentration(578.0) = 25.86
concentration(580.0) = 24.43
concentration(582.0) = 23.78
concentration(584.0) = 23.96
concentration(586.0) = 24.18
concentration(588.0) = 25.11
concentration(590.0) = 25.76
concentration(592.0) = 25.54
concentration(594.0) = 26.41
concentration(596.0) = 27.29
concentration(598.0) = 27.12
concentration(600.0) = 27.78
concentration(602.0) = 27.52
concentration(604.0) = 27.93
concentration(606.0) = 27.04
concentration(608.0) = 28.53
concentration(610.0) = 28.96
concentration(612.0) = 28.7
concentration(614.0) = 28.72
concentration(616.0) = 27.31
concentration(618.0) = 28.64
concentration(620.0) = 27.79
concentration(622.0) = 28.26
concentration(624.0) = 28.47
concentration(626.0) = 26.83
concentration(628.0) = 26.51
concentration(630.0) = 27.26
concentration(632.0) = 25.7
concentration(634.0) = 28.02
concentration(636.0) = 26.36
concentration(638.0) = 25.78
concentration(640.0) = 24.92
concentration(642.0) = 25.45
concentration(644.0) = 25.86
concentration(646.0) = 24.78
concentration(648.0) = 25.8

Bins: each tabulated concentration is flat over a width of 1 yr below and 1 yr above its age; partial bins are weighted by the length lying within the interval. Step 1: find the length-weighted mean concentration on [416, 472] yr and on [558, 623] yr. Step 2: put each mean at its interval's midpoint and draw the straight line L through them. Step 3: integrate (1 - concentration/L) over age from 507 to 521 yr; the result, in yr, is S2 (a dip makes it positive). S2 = -2.5 yr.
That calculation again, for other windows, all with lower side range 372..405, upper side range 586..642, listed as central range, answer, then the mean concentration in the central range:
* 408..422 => 1.1 yr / 31.4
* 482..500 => -2.0 yr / 34.9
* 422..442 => 1.5 yr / 31.1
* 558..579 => 1.5 yr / 26.7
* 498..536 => -3.0 yr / 33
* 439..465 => 1.5 yr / 30.9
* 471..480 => 0.9 yr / 28.9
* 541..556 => -0.4 yr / 30.3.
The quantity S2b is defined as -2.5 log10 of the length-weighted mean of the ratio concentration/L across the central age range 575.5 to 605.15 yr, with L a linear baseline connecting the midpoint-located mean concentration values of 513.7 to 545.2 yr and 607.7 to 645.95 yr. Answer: 0.11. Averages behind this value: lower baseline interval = 31.3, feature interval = 25.8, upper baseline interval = 27.2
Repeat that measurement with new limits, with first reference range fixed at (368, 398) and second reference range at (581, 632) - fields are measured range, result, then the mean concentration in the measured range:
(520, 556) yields -0.03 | 30.6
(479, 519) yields -0.10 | 34.6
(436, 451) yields 0.10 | 30.8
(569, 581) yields 0.11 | 25.5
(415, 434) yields 0.11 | 31.2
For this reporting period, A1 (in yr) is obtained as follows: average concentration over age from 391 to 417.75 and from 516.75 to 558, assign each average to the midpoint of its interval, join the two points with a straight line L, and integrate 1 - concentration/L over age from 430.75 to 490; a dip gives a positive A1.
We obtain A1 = 2.1 yr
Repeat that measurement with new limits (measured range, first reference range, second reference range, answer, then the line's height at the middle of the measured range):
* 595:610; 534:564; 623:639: 0.08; 27.9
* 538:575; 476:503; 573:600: -0.83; 28.1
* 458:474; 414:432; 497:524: 1.37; 32.7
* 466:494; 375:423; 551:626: -0.93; 30.9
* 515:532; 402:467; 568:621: -2.01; 28.7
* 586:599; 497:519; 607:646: 1.44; 29.3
